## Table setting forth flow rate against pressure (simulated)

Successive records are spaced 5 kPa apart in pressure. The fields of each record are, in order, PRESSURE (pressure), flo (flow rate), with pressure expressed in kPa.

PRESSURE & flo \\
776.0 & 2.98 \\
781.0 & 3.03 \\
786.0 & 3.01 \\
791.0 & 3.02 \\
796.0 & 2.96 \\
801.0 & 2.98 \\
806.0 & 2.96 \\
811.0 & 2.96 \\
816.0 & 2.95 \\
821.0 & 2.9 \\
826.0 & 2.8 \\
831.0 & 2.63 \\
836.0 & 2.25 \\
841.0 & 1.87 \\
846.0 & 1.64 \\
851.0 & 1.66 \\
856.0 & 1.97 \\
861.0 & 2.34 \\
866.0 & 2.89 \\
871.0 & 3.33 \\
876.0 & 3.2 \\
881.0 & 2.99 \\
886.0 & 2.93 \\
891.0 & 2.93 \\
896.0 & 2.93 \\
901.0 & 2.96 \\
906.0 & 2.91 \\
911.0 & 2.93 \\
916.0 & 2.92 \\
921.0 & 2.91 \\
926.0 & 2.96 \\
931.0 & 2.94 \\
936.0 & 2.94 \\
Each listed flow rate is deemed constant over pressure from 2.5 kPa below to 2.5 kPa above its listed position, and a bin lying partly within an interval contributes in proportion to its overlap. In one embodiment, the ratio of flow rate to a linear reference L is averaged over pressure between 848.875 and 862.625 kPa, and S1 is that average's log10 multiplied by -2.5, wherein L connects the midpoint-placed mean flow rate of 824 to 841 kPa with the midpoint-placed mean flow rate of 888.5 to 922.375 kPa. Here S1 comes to 0.30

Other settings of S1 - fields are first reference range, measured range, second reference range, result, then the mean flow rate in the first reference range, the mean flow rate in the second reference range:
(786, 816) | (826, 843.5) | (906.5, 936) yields 0.262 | 2.98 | 2.93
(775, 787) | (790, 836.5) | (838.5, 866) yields -0.128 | 3.01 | 1.99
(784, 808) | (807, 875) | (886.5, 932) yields 0.184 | 2.99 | 2.93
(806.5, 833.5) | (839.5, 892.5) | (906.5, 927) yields 0.146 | 2.86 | 2.93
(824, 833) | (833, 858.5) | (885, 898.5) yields 0.414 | 2.71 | 2.93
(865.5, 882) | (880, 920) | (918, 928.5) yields 0.035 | 3.14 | 2.93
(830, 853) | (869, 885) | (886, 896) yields -0.184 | 1.98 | 2.93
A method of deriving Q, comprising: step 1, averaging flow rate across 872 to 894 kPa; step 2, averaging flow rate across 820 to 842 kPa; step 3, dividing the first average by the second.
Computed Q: 1.21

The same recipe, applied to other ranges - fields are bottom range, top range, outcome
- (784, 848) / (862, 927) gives 1.10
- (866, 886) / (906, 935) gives 0.94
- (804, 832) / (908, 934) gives 1.02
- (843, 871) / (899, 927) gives 1.33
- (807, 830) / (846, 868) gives 0.74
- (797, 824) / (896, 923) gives 0.99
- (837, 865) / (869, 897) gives 1.55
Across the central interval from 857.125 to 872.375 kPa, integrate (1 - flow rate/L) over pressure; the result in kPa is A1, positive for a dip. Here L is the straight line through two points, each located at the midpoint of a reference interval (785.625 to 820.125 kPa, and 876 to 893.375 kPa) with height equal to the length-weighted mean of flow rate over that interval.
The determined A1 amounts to 1.2 kPa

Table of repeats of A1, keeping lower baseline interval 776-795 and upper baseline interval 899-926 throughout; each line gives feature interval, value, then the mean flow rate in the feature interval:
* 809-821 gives 0.2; 2.94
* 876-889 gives -0.3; 3.01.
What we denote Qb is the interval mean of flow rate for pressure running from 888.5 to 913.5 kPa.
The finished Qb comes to 2.93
